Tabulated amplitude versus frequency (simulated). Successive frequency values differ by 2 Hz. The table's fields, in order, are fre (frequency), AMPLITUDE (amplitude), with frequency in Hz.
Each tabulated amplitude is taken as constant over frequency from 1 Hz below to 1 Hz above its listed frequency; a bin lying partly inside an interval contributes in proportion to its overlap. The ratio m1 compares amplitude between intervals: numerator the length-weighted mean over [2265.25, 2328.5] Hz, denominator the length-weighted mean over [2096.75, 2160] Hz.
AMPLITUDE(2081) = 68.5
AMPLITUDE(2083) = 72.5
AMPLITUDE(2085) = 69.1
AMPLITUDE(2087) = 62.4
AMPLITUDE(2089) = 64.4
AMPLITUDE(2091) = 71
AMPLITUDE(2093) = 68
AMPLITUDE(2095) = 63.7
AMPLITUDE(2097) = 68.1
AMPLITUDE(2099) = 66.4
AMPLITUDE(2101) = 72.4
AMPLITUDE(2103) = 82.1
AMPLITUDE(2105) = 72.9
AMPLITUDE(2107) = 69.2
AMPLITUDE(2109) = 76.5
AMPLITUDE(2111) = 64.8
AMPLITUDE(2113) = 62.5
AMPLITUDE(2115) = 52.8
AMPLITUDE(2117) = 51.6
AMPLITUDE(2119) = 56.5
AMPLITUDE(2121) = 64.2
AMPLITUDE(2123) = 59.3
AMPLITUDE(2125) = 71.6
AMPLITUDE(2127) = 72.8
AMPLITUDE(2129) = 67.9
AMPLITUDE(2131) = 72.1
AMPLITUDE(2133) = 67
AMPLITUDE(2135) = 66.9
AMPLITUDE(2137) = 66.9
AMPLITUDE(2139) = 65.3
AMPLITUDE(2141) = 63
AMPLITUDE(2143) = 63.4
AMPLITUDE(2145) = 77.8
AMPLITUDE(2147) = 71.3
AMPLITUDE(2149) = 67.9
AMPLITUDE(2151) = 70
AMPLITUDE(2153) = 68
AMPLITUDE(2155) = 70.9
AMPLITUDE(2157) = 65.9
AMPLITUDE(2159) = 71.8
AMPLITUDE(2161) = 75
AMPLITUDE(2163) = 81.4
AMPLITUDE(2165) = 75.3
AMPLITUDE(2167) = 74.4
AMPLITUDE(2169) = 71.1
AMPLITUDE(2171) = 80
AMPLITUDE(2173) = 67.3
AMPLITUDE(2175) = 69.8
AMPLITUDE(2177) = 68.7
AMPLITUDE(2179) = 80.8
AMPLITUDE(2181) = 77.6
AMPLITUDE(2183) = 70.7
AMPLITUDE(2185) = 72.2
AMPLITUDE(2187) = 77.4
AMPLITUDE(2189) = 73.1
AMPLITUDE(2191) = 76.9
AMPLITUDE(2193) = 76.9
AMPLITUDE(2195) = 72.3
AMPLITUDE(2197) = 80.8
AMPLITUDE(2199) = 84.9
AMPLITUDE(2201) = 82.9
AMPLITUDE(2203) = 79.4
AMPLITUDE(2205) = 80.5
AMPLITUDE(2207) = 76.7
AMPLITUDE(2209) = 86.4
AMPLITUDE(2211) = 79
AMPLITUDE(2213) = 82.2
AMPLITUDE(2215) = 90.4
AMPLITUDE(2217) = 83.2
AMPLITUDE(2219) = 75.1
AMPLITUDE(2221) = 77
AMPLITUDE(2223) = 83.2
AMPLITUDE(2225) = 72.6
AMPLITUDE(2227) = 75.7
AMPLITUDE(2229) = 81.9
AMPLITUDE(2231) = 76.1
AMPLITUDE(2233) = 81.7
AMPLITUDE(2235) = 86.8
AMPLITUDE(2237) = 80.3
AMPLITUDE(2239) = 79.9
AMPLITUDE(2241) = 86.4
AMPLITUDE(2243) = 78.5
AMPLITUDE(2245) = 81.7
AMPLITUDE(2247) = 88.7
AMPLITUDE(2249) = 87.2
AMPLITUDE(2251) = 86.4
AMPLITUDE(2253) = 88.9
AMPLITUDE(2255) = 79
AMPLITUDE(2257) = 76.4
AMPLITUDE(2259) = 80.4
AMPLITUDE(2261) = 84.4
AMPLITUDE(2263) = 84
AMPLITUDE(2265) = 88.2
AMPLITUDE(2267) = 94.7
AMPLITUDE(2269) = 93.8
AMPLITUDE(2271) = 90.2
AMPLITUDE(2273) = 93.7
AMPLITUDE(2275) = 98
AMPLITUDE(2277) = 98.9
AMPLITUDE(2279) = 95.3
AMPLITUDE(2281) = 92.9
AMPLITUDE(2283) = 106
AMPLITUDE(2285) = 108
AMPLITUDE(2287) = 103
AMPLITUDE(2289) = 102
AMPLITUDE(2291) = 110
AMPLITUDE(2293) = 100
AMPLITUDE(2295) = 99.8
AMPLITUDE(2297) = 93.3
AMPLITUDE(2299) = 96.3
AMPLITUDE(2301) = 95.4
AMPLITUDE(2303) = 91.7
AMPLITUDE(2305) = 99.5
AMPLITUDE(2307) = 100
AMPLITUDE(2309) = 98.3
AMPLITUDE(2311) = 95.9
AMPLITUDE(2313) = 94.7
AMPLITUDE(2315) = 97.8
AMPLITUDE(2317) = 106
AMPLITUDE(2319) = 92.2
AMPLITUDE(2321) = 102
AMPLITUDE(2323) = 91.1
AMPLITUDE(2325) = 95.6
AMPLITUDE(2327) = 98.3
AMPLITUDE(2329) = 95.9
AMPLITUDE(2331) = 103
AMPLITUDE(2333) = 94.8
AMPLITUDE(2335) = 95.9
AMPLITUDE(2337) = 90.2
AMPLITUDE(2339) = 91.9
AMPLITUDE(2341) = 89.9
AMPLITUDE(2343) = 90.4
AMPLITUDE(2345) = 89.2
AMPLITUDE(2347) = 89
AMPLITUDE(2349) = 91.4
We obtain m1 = 1.45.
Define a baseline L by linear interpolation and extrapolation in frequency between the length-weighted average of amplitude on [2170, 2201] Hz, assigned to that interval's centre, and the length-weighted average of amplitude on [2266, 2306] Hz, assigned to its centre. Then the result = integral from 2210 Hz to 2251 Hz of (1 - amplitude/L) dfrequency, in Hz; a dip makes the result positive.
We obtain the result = 2.0 Hz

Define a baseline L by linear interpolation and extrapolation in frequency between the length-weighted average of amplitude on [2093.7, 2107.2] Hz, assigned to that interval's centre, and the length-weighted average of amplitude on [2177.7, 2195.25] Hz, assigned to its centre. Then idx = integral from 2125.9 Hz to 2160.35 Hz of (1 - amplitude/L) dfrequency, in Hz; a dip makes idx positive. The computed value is 2.0 Hz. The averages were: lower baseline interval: 70.7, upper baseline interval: 75.3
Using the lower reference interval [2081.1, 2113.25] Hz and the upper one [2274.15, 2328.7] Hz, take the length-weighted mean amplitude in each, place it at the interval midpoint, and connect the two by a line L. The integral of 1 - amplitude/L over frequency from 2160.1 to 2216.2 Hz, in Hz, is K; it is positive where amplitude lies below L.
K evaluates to 3.4 Hz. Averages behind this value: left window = 69.3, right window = 98.6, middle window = 77.3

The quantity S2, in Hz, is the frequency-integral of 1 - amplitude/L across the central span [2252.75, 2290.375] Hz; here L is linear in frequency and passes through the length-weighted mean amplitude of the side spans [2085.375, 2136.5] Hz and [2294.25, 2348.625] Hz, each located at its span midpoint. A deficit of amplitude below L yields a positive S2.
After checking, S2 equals -1.7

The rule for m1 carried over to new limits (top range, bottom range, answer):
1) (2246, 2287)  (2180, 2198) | 1.21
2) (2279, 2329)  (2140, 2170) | 1.39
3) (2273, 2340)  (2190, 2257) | 1.21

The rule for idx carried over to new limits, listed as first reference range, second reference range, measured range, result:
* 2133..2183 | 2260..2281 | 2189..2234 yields 0.8 Hz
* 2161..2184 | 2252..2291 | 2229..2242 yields 0.7 Hz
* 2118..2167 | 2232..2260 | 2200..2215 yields -0.7 Hz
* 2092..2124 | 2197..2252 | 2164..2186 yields 0.4 Hz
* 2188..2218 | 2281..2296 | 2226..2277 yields 4.5 Hz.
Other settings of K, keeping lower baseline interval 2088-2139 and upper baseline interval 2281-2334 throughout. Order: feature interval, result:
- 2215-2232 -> 1.2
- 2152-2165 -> 0.3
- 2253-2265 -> 1.1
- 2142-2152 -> 0.3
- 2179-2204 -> 0.8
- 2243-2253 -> 0.4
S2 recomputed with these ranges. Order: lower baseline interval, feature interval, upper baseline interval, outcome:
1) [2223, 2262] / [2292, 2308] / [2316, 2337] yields -0.8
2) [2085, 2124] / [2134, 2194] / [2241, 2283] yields 2.0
